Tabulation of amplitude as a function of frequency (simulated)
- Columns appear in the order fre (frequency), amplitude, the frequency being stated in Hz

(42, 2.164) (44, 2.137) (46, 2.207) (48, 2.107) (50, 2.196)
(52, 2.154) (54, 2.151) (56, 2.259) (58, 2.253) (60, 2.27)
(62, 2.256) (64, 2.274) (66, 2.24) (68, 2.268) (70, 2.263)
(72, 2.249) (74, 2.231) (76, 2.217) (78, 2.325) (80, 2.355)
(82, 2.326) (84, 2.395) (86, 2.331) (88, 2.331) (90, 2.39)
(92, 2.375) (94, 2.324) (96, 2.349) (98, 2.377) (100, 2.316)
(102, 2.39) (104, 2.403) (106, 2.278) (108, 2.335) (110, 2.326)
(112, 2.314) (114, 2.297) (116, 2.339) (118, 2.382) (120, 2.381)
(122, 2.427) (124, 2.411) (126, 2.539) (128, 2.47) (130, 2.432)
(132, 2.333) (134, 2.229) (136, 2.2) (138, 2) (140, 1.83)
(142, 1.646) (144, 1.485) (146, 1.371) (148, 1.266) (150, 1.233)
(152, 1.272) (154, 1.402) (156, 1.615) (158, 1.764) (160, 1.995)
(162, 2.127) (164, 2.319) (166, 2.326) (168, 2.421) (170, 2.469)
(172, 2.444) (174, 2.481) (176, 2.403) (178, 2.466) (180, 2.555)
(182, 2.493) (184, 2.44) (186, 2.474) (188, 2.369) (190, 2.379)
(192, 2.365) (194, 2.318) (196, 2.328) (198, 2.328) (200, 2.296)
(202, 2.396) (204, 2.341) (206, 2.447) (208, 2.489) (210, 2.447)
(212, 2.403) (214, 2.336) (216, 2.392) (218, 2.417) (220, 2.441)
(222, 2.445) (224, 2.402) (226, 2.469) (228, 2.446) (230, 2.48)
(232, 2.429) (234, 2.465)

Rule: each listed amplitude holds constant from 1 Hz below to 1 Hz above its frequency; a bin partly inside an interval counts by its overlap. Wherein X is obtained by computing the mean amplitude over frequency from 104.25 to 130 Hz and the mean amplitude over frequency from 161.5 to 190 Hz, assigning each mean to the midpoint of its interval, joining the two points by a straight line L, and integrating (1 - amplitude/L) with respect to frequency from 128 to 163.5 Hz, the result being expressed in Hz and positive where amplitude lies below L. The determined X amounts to 8.8 Hz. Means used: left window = 2.38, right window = 2.42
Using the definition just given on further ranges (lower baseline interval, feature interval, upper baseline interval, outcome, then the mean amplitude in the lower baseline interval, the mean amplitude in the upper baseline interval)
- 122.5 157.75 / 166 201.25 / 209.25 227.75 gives -3.9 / 1.87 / 2.42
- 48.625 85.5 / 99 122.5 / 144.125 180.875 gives -2.4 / 2.26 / 1.98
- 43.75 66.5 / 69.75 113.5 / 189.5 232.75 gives -1.4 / 2.21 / 2.4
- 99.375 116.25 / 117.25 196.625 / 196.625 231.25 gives 7.5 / 2.33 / 2.41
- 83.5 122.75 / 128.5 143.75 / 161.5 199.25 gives 1.9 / 2.35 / 2.4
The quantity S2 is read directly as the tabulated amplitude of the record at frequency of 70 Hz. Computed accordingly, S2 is 2.263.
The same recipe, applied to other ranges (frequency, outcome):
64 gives 2.274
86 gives 2.331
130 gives 2.432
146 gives 1.371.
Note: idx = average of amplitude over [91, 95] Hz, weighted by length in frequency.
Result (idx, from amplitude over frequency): 2.35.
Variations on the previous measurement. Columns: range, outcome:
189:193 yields 2.37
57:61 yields 2.26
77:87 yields 2.35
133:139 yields 2.14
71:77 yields 2.23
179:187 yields 2.49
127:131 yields 2.45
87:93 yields 2.37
